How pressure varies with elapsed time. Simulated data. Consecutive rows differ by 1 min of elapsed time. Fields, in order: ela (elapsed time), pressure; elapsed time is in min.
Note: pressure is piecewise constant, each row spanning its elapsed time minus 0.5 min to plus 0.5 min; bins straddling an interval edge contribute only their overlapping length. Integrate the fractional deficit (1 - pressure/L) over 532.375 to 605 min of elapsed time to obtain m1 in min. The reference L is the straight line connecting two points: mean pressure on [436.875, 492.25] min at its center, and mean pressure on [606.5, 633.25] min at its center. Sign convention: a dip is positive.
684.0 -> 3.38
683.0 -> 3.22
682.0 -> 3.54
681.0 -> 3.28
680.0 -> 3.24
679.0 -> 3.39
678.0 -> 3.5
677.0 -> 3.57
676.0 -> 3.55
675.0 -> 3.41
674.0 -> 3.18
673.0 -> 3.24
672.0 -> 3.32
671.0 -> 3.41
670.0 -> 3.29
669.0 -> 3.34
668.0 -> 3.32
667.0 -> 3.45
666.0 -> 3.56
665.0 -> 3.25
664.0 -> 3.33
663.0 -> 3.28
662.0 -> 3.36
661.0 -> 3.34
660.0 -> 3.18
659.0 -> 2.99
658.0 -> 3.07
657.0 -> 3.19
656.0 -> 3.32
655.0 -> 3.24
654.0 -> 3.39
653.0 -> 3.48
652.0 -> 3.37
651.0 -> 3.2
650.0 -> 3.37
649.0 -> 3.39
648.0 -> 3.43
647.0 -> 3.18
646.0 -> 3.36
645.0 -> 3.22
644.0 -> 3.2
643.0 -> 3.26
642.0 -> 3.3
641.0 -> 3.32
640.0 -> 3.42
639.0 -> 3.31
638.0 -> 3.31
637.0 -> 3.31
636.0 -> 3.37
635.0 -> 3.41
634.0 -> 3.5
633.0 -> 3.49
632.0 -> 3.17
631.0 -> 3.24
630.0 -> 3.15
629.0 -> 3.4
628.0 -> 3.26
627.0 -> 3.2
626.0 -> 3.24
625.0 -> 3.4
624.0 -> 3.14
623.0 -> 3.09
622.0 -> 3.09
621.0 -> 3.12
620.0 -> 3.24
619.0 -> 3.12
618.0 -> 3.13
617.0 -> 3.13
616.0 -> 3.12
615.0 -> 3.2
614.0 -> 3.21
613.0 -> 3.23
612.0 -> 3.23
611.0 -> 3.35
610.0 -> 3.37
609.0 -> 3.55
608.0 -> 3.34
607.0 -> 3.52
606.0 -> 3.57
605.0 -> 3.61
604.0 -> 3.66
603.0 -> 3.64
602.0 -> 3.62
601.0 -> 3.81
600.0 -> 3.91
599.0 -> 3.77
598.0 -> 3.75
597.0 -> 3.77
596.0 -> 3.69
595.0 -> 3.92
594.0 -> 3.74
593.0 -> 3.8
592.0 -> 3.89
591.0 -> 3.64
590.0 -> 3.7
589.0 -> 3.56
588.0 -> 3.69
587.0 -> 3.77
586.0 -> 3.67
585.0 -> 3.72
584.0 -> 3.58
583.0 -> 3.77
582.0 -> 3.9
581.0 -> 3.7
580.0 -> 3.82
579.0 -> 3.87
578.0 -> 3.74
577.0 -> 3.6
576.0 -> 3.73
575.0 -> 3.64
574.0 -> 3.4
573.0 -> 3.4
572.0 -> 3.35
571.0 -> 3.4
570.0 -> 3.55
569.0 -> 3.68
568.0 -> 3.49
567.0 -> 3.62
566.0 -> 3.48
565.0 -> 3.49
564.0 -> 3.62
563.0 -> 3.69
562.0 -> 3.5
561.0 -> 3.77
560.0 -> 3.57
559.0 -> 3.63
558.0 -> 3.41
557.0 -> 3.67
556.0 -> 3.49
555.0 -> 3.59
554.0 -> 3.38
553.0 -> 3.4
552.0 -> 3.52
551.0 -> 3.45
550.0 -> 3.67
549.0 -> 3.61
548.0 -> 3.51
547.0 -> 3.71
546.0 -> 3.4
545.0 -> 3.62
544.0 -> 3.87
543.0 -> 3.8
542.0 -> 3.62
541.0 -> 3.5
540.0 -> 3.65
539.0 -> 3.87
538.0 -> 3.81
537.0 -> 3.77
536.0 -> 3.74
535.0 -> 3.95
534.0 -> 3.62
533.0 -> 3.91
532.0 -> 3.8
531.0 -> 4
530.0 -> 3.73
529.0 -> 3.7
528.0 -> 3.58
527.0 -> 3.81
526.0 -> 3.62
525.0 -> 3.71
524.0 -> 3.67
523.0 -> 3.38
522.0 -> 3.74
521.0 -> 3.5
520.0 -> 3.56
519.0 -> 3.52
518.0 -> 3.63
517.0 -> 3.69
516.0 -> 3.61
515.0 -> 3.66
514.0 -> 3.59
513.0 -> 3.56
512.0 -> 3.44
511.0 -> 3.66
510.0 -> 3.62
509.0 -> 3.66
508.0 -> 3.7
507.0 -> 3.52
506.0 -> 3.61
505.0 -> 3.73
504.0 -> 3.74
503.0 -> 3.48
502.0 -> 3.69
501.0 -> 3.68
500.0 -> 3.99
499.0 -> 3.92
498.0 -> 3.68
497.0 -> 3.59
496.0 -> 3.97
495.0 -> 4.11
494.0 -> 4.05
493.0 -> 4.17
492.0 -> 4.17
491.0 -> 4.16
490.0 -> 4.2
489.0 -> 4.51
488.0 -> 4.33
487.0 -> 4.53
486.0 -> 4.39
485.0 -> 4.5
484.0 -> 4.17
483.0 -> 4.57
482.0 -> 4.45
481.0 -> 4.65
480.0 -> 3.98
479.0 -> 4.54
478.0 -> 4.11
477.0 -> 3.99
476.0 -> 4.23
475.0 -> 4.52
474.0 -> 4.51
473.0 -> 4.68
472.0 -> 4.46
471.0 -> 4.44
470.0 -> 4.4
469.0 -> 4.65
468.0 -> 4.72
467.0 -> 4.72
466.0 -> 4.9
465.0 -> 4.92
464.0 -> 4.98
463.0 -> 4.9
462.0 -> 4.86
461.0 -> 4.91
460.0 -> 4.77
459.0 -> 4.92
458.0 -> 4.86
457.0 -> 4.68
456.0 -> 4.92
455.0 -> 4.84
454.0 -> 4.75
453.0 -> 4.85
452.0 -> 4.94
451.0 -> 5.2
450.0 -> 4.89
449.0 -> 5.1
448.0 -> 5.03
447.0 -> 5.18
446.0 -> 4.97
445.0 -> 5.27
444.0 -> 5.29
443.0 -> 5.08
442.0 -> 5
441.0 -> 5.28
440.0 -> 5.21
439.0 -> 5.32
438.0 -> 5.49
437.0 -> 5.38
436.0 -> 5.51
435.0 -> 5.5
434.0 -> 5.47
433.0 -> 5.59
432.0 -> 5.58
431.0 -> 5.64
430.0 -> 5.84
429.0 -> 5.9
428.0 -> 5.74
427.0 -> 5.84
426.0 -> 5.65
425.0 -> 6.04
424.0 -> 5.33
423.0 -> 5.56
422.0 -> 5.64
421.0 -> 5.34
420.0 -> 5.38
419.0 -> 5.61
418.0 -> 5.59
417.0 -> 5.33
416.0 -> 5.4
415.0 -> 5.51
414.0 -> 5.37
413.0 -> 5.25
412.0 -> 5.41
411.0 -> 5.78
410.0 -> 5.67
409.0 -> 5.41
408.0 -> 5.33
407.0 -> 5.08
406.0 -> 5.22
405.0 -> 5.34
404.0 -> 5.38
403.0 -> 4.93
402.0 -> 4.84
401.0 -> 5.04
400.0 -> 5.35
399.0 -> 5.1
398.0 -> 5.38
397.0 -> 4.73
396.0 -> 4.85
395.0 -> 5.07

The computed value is 1.3 min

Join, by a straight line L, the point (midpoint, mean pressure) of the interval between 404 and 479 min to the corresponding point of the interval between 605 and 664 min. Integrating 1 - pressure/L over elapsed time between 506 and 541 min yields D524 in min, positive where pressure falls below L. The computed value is 5.5 min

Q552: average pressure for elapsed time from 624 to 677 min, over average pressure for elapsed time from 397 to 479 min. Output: 0.64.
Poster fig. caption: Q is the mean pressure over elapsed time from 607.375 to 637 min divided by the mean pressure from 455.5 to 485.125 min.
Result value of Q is 0.7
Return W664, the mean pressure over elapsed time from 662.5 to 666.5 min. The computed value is 3.35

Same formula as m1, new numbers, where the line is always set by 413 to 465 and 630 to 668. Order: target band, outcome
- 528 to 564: 5.2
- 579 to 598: 0.6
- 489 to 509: 3.6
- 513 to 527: 2.8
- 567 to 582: 1.5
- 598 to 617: 1.1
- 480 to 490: 0.9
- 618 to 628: 1.0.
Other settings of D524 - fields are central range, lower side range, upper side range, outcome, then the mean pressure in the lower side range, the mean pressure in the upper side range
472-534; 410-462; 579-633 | 9.1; 5.31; 3.49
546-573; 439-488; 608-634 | 2.0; 4.75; 3.24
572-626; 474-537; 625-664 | -0.6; 3.9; 3.3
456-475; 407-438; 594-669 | 1.3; 5.54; 3.36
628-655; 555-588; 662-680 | 0.9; 3.62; 3.37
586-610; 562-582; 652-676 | -1.1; 3.6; 3.31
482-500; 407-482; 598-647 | 1.8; 5.11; 3.35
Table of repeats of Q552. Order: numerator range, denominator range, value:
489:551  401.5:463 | 0.70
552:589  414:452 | 0.67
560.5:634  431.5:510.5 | 0.77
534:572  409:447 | 0.66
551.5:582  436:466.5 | 0.71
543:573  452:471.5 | 0.74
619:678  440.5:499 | 0.72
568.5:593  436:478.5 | 0.75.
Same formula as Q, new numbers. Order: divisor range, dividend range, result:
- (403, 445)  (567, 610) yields 0.67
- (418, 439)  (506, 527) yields 0.64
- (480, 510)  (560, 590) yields 0.90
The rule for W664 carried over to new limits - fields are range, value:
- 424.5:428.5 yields 5.82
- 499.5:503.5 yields 3.71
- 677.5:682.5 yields 3.39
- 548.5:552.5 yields 3.56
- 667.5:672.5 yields 3.34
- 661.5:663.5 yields 3.32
